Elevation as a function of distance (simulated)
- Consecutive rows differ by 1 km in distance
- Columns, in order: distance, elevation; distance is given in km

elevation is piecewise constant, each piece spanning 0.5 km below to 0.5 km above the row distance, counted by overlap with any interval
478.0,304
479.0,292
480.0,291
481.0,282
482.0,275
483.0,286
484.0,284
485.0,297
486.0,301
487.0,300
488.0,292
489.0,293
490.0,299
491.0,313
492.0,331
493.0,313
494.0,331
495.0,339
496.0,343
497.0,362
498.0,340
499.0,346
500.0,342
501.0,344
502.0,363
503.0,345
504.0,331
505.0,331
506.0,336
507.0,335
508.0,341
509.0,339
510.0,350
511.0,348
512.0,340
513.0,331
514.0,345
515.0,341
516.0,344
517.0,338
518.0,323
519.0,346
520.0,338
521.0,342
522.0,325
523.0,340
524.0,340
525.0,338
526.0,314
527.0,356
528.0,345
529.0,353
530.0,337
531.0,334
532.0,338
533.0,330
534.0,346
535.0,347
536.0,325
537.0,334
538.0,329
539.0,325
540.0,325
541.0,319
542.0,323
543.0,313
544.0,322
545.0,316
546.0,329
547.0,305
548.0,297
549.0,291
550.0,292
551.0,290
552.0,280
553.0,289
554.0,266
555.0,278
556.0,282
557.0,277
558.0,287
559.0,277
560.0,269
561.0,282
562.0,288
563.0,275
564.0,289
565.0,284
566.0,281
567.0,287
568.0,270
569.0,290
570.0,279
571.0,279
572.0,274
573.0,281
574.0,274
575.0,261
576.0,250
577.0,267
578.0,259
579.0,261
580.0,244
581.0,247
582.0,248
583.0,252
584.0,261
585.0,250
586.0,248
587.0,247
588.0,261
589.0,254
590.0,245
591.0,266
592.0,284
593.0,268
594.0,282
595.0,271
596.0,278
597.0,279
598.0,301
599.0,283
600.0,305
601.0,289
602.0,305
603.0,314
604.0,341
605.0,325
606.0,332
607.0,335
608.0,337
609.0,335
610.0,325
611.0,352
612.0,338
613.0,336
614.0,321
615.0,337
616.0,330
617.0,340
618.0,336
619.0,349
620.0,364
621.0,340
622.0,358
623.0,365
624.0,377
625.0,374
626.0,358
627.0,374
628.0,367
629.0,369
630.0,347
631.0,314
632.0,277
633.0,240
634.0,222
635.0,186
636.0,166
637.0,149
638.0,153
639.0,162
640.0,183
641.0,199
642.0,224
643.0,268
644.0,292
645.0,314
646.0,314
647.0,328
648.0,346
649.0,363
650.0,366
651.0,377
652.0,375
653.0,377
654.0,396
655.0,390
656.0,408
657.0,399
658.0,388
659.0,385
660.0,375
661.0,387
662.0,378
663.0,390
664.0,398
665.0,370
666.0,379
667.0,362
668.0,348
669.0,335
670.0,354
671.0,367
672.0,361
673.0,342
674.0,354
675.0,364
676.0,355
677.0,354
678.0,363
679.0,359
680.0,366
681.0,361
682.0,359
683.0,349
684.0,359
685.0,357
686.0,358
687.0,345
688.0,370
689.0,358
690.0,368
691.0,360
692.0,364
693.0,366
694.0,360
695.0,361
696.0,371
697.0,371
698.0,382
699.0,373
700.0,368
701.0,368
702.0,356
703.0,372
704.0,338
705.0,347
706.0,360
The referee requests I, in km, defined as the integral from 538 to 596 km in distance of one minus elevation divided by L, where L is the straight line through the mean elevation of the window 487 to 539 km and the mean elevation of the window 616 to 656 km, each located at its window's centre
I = 8.0 km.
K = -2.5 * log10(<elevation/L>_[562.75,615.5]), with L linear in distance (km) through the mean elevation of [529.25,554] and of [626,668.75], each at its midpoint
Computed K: 0.12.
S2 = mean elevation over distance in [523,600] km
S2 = 291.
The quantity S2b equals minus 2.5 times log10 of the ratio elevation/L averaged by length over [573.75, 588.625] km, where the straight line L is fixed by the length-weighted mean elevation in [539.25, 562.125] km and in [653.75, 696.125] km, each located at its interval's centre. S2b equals 0.224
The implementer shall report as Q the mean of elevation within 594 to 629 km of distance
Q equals 331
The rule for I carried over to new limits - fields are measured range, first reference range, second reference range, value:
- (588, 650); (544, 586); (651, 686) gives 4.6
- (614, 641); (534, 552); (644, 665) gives 4.6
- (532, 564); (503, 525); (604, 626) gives 3.4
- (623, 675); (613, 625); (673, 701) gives 4.0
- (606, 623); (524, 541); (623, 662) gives -1.1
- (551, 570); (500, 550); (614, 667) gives 2.9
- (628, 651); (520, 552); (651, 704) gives 5.7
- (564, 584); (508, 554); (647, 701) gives 4.2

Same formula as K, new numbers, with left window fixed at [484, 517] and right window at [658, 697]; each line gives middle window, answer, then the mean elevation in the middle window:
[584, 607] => 0.22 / 284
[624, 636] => 0.15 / 308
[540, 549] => 0.08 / 315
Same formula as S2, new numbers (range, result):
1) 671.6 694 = 359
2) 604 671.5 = 329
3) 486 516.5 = 333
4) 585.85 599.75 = 270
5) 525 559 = 315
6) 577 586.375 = 253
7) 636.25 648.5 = 243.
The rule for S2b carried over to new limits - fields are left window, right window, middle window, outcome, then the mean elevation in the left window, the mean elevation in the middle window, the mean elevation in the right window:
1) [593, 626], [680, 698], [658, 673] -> -0.058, 326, 370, 362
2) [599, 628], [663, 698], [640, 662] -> 0.026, 339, 343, 362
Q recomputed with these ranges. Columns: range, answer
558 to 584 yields 271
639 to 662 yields 336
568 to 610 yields 280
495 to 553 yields 332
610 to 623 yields 342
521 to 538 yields 338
